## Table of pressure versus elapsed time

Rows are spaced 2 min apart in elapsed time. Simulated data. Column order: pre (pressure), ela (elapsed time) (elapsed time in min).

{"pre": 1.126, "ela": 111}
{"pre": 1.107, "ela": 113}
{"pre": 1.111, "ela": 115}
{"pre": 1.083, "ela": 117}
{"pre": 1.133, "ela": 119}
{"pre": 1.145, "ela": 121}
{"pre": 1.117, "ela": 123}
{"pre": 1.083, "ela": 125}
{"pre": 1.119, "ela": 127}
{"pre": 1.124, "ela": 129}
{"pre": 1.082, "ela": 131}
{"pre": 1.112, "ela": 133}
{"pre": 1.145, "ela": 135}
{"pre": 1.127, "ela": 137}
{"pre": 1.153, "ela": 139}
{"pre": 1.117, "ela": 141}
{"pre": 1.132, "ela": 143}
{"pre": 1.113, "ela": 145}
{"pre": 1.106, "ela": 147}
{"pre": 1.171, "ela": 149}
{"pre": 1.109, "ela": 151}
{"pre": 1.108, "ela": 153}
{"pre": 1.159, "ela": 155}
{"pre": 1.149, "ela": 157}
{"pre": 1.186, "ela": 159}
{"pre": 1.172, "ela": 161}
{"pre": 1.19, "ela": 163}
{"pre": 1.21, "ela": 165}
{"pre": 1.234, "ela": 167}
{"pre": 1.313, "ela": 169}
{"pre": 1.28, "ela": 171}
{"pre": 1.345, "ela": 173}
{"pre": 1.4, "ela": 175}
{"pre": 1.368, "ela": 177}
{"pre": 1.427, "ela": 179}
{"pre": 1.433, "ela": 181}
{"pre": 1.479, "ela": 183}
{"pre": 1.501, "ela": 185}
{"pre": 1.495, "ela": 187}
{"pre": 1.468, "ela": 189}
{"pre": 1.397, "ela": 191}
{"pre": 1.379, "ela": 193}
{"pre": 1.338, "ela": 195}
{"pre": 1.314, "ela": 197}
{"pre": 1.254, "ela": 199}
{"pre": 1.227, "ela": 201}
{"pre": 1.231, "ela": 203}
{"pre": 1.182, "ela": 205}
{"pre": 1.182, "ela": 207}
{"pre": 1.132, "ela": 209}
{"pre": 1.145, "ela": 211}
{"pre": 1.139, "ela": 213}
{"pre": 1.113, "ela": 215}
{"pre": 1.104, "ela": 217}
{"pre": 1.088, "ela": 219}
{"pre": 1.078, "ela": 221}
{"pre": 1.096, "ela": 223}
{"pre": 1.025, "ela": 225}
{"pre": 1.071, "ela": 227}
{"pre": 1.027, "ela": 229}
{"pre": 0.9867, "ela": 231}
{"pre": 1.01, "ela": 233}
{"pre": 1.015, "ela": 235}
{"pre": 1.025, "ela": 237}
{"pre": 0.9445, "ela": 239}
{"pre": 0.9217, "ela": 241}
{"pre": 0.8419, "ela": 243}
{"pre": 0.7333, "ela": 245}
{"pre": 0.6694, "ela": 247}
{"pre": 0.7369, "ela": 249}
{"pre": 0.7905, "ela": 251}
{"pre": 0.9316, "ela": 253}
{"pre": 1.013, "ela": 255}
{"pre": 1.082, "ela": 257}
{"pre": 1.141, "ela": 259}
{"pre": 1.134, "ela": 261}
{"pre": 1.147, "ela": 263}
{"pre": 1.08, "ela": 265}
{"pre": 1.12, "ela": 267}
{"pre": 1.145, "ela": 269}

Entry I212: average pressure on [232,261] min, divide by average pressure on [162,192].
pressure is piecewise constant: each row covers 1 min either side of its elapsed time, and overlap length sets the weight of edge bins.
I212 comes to 0.68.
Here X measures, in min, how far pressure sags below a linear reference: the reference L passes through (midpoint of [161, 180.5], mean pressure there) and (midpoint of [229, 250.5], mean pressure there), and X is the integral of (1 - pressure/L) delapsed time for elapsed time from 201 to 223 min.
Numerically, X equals -1.73 min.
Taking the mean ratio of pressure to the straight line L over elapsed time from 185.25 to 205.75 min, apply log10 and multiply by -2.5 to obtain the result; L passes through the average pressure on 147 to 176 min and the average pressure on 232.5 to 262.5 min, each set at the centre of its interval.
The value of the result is -0.21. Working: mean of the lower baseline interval 1.21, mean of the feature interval 1.34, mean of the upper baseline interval 0.935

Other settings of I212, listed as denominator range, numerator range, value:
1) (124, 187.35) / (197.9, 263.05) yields 0.85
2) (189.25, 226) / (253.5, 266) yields 0.91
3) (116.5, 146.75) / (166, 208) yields 1.20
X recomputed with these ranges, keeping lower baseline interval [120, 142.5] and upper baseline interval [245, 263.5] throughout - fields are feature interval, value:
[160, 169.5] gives -1.3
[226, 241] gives -0.5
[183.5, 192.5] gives -3.7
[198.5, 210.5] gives -2.1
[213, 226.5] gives -1.3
